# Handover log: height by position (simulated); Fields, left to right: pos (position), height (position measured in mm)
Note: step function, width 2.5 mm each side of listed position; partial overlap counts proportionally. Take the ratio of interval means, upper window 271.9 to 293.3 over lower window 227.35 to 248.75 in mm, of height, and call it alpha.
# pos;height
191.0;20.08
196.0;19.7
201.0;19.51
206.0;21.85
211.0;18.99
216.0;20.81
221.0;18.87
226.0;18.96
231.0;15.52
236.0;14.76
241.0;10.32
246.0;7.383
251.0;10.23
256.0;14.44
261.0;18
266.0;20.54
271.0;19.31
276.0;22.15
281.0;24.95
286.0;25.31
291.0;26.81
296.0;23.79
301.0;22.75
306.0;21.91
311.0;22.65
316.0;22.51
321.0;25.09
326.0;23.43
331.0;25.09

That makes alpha 1.97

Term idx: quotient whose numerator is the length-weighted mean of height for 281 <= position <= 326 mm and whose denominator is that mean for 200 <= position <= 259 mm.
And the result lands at 1.50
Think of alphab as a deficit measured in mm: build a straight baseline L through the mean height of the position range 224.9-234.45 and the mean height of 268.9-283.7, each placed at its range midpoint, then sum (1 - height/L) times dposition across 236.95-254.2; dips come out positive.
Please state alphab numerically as 7.9 mm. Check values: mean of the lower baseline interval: 16.7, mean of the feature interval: 10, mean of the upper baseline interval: 22.3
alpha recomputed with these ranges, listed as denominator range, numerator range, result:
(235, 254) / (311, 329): 2.26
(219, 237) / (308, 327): 1.36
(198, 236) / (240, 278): 0.81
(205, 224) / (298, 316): 1.13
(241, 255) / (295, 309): 2.35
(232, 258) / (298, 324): 1.98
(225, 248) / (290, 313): 1.78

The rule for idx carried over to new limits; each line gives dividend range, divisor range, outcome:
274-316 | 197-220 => 1.18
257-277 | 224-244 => 1.33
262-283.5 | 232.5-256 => 1.90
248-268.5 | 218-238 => 0.91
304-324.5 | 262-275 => 1.16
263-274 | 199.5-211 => 0.98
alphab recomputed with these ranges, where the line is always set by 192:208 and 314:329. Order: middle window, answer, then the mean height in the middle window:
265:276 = 1.0 mm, 20.3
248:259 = 4.8 mm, 12.4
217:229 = 1.1 mm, 19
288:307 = -0.8 mm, 24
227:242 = 4.8 mm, 14.4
